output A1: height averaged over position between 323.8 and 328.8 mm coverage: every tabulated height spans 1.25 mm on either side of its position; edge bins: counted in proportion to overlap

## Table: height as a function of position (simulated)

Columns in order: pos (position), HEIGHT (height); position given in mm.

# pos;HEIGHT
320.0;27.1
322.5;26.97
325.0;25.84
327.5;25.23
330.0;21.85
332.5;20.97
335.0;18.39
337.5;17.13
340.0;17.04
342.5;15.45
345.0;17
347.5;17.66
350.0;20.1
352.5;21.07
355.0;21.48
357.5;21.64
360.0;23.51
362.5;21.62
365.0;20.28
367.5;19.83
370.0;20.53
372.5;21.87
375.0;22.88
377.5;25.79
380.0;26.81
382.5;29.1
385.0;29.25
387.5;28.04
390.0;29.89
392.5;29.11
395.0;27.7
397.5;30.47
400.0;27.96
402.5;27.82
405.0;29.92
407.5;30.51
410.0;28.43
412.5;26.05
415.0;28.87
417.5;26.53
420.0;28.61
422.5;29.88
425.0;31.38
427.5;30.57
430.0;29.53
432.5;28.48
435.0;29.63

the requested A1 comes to 25.5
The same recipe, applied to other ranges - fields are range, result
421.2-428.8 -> 30.6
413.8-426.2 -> 29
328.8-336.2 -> 20.4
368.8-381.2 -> 23.6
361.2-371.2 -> 20.6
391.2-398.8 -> 29.1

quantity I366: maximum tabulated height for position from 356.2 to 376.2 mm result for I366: 23.51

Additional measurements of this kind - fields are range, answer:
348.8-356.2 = 21.48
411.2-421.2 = 28.87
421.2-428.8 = 31.38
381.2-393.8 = 29.89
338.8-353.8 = 21.07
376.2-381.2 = 26.81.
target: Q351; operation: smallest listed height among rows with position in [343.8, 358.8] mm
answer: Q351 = 17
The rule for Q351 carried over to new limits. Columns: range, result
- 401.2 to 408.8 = 27.82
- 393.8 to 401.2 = 27.7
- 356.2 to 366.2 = 20.28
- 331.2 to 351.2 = 15.45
